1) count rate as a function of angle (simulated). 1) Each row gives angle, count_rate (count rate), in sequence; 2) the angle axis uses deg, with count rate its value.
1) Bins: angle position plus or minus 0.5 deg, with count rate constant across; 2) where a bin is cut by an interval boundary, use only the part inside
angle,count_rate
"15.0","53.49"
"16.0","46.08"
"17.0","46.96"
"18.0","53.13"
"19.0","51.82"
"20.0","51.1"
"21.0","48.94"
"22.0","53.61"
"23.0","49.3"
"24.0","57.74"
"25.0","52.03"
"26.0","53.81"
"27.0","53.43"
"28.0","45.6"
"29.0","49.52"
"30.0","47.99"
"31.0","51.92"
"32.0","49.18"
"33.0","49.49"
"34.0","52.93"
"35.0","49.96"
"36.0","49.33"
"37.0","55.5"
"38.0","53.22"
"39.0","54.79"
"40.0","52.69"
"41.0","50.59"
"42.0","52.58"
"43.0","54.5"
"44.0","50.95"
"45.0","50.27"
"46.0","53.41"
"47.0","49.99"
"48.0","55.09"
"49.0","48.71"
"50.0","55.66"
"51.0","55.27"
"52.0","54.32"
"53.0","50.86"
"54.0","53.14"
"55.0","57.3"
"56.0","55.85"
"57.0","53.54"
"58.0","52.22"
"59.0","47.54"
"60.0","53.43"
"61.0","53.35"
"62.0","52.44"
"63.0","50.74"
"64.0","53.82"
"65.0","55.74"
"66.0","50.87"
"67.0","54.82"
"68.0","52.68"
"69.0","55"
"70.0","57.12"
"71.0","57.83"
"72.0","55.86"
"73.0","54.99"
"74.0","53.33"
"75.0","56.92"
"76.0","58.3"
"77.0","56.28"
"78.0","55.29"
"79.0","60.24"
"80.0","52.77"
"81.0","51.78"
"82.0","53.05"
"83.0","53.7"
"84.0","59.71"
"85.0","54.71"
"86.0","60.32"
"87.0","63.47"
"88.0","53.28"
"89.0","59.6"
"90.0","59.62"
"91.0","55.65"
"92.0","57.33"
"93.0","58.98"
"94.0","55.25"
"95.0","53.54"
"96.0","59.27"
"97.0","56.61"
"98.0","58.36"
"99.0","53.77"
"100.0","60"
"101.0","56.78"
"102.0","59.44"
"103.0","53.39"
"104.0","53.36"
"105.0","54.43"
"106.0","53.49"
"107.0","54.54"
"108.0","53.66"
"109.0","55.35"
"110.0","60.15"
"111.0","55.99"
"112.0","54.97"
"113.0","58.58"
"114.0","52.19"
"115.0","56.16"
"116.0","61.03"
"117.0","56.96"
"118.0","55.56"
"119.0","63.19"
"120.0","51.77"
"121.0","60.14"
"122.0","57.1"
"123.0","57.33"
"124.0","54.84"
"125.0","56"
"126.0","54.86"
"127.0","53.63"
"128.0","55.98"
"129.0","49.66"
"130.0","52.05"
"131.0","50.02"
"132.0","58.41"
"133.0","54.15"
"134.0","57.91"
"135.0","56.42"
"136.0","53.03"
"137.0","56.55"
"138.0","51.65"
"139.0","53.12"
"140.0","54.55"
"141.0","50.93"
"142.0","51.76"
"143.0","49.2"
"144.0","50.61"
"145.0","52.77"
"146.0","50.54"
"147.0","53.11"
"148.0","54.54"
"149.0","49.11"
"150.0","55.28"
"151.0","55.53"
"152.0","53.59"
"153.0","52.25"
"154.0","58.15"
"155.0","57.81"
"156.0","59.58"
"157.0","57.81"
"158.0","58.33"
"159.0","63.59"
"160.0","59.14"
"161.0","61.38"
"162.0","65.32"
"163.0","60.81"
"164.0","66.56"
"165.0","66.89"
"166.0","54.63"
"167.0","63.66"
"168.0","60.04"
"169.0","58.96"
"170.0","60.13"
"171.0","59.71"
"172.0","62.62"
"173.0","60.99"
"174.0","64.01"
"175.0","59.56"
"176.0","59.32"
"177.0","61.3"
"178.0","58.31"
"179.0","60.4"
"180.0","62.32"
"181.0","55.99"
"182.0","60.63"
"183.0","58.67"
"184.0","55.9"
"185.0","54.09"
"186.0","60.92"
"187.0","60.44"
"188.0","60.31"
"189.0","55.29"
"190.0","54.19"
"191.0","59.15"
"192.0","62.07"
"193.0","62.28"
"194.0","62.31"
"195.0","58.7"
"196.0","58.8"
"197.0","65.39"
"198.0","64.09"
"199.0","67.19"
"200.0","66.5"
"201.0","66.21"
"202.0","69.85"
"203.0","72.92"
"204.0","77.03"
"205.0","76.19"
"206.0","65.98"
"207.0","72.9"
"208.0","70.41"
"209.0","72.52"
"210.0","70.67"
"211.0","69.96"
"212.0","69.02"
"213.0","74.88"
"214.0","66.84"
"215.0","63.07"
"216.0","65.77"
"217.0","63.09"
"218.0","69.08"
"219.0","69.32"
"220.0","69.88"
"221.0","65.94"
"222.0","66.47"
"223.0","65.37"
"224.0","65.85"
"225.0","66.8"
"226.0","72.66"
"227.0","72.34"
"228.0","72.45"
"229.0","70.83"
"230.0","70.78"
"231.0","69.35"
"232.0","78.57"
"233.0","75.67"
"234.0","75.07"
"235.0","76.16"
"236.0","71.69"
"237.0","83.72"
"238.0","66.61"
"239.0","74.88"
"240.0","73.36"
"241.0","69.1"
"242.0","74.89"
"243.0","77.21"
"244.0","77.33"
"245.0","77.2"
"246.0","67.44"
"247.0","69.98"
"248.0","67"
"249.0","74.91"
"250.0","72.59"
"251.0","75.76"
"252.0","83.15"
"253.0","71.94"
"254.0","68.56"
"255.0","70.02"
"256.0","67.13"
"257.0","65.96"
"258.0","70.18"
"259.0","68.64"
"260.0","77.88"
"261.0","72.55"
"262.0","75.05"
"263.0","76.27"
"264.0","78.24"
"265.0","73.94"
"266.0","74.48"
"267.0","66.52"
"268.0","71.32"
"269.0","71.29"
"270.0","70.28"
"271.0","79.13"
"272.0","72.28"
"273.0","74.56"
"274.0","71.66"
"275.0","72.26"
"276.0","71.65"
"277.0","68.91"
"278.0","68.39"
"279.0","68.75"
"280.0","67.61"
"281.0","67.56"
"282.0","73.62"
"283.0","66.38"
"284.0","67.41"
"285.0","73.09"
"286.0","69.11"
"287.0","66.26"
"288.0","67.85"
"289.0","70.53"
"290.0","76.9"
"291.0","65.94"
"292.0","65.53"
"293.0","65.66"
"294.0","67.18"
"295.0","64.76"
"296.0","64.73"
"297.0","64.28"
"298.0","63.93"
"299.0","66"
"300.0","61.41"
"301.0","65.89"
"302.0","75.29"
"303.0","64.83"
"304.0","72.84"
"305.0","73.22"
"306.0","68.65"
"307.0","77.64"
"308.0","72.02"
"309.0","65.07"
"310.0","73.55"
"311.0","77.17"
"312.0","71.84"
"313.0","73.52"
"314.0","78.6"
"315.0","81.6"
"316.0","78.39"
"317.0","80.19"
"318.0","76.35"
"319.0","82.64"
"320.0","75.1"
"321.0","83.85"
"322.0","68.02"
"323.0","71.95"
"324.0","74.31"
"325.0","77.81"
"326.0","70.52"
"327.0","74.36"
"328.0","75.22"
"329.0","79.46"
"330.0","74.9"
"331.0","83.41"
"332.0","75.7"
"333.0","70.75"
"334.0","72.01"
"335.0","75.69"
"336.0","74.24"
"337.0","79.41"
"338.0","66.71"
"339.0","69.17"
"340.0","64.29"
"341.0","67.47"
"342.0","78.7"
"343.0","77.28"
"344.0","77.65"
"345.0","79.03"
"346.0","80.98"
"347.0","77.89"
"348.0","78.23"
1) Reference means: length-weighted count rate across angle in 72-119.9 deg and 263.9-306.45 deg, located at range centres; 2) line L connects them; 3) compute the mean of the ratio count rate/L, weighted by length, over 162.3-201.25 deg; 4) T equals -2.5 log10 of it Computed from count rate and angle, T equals 0.03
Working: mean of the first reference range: 56.5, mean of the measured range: 60.7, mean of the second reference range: 69.5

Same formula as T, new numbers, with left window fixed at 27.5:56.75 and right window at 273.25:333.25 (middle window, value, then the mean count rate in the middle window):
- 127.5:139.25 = 0.093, 54.1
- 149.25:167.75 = 0.028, 59.3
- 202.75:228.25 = -0.070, 69.5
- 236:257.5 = -0.082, 72.8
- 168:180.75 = 0.027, 60.5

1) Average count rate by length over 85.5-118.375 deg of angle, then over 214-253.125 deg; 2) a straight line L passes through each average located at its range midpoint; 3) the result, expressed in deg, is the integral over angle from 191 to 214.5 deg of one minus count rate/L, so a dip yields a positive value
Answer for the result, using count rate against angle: 0.1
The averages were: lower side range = 56.7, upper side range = 71.6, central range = 67.8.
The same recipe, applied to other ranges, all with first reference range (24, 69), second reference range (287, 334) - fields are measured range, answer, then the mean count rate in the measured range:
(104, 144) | 2.2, 55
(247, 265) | -1.2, 72.7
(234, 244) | -1.1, 74.4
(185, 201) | 0.6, 61.1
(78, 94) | -0.4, 56.8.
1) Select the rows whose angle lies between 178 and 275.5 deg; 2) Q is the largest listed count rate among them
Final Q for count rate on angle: 83.72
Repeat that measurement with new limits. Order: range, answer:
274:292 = 76.9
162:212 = 77.03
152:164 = 66.56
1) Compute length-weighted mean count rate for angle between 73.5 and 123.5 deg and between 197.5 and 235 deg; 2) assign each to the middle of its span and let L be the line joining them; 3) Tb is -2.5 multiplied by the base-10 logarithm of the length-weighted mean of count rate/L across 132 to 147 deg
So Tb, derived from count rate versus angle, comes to 0.15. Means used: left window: 56.5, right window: 69.9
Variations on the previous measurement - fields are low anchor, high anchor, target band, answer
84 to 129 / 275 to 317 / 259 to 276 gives -0.08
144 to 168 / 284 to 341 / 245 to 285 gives -0.06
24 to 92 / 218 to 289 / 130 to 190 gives 0.10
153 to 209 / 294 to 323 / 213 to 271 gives -0.07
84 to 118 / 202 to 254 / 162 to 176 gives 0.05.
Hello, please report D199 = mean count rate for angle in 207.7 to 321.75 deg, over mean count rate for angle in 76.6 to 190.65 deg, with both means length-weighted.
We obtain 1.26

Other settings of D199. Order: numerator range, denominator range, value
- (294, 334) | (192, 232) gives 1.07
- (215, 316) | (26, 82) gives 1.34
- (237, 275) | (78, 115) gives 1.29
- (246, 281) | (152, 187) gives 1.20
